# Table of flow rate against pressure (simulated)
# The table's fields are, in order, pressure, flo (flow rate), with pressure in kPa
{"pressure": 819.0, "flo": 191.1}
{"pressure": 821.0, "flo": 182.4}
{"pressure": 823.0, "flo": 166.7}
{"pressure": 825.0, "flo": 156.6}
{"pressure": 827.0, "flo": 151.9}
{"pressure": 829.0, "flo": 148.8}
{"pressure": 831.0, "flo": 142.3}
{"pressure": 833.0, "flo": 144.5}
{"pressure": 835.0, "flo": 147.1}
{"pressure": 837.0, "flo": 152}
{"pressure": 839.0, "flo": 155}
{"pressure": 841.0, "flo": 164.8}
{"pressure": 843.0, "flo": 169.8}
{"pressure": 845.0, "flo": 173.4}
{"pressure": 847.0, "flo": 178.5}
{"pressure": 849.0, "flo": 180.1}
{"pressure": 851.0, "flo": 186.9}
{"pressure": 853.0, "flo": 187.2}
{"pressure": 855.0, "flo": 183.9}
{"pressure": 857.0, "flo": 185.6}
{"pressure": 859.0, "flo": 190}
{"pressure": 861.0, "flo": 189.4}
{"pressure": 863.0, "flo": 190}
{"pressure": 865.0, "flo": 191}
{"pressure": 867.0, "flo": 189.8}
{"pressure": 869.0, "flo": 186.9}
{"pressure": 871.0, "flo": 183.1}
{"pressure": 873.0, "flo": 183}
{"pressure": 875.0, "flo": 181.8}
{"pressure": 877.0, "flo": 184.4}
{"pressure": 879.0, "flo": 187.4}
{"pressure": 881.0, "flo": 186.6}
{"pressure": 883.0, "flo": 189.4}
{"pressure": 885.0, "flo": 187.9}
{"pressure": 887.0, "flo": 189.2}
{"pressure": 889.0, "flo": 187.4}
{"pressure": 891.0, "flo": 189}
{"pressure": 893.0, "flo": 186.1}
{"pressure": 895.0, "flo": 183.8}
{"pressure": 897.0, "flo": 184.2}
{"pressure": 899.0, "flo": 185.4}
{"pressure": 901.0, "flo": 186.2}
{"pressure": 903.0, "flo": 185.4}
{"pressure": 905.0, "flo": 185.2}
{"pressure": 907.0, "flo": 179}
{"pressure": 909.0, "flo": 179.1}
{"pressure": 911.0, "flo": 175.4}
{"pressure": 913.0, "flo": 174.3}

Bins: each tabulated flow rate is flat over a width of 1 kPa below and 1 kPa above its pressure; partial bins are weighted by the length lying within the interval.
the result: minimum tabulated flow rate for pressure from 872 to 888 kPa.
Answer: 181.8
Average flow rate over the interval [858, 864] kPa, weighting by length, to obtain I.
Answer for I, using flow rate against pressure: 190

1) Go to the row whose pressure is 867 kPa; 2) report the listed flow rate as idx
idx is 189.8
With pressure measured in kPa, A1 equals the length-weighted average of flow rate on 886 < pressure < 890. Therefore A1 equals 188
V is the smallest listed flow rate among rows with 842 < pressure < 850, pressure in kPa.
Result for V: 169.8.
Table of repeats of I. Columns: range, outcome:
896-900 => 185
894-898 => 184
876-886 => 187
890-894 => 188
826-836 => 147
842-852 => 178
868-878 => 184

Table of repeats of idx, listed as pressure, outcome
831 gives 142.3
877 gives 184.4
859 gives 190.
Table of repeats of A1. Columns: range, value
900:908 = 184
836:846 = 163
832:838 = 148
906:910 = 179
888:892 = 188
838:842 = 160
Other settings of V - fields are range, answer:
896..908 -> 179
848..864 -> 180.1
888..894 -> 186.1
